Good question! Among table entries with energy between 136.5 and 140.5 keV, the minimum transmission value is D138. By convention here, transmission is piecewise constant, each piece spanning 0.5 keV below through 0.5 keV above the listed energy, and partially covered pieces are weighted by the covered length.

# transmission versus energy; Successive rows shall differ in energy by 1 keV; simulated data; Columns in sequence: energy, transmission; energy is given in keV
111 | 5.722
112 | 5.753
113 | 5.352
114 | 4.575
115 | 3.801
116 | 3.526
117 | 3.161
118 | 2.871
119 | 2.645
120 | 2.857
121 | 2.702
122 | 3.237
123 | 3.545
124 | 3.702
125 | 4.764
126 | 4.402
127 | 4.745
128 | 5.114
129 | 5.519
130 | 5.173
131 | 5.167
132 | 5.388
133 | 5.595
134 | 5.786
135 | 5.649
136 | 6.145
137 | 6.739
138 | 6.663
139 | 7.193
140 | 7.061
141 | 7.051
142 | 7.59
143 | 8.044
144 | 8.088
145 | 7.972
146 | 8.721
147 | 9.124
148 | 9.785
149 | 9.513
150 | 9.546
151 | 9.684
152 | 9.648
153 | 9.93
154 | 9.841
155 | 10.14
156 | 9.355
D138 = 6.663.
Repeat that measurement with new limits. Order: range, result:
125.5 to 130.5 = 4.402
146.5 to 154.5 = 9.124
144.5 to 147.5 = 7.972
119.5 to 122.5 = 2.702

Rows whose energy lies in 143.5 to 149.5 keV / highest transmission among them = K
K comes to 9.785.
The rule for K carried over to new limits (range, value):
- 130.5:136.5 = 6.145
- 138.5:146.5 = 8.721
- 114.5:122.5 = 3.801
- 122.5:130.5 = 5.519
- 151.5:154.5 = 9.93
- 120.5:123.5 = 3.545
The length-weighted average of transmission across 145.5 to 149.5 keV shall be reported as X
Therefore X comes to 9.29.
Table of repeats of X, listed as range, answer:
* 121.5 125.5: 3.81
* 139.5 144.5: 7.57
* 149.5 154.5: 9.73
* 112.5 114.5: 4.96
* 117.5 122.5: 2.86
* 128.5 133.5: 5.37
